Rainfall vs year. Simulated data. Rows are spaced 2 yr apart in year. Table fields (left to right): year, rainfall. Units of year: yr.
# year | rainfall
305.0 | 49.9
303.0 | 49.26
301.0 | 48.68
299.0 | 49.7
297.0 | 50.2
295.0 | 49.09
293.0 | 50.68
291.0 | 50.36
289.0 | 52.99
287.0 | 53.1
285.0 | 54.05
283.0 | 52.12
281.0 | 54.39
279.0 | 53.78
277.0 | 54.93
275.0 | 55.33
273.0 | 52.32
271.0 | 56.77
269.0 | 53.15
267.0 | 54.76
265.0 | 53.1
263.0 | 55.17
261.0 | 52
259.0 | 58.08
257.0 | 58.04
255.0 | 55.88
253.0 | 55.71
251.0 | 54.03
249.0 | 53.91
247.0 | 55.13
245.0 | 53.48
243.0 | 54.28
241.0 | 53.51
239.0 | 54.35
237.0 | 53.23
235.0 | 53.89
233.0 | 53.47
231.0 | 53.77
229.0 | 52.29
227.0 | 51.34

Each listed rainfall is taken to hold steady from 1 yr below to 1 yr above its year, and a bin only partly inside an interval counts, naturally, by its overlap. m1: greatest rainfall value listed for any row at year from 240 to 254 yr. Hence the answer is 55.71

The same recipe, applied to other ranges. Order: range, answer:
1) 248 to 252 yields 54.03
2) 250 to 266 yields 58.08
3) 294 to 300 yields 50.2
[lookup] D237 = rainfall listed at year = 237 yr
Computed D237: 53.23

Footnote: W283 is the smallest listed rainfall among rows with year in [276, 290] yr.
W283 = 52.12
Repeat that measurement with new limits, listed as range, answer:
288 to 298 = 49.09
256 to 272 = 52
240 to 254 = 53.48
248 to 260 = 53.91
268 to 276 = 52.32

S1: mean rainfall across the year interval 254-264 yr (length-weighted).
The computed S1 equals 55.8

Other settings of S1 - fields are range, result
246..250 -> 54.5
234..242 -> 53.7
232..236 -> 53.7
